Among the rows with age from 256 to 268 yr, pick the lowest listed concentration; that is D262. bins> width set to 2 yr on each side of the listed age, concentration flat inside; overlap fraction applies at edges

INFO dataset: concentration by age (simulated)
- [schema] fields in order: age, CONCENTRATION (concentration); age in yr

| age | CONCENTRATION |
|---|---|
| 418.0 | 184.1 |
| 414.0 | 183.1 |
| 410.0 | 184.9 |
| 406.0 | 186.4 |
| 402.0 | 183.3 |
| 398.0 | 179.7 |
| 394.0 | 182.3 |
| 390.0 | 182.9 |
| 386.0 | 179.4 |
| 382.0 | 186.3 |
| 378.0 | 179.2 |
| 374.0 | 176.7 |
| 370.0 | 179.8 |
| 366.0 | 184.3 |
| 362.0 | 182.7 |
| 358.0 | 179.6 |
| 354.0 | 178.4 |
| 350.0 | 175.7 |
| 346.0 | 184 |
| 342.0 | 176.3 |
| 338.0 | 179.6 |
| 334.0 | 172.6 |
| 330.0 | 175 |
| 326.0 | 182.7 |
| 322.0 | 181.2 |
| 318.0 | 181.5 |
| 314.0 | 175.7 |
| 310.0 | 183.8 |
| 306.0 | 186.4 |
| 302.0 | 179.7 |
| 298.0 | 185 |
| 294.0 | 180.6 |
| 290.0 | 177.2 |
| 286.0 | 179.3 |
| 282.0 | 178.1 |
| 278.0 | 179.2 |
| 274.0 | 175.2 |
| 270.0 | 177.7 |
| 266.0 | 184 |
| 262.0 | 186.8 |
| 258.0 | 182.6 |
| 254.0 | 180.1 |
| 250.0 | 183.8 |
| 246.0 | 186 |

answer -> 182.6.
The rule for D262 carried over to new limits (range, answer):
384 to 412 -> 179.4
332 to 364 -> 172.6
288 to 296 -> 177.2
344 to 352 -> 175.7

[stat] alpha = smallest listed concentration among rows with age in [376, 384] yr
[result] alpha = 179.2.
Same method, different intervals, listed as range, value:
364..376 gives 176.7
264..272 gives 177.7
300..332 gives 175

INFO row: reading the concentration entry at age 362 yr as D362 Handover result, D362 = 182.7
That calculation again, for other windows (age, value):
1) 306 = 186.4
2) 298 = 185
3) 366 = 184.3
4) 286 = 179.3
